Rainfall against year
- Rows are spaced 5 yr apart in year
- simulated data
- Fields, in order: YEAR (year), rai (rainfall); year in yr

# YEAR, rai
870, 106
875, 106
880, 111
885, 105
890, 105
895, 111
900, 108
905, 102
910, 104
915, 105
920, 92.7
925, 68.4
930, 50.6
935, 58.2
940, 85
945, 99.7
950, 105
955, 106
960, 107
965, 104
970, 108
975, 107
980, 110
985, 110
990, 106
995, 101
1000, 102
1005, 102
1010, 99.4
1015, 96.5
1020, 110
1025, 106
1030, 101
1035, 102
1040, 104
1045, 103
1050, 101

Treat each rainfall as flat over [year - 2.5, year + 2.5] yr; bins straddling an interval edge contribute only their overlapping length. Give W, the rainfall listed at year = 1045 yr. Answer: 103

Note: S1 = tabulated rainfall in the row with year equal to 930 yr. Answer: 50.6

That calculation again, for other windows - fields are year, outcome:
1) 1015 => 96.5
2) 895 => 111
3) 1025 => 106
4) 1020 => 110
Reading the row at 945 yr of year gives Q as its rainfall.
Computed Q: 99.7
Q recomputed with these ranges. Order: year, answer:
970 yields 108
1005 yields 102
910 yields 104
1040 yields 104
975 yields 107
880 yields 111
